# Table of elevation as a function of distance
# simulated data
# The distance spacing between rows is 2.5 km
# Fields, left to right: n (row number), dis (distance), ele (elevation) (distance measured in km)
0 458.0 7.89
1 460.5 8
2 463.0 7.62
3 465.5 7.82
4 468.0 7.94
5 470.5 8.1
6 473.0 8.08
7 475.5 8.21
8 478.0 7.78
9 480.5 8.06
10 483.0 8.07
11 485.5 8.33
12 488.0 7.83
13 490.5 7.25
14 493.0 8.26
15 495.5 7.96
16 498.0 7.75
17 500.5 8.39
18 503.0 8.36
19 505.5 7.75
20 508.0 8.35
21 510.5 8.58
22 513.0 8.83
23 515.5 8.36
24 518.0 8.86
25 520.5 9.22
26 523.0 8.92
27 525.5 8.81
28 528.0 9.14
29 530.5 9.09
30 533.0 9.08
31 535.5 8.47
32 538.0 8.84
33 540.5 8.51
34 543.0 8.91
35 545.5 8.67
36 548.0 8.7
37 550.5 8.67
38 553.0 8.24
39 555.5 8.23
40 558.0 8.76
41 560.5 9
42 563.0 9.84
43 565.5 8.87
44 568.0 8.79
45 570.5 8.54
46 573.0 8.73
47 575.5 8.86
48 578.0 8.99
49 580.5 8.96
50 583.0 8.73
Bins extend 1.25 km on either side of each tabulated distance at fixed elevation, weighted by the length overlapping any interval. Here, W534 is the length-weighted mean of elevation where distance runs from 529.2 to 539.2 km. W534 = 8.87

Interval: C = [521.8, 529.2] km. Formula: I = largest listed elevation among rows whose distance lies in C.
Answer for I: 9.14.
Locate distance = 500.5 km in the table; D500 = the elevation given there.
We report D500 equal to 8.39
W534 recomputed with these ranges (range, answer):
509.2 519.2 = 8.65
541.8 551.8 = 8.73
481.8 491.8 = 7.87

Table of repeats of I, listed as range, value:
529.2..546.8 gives 9.09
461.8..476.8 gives 8.21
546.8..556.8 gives 8.7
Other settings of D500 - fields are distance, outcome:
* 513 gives 8.83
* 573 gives 8.73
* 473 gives 8.08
